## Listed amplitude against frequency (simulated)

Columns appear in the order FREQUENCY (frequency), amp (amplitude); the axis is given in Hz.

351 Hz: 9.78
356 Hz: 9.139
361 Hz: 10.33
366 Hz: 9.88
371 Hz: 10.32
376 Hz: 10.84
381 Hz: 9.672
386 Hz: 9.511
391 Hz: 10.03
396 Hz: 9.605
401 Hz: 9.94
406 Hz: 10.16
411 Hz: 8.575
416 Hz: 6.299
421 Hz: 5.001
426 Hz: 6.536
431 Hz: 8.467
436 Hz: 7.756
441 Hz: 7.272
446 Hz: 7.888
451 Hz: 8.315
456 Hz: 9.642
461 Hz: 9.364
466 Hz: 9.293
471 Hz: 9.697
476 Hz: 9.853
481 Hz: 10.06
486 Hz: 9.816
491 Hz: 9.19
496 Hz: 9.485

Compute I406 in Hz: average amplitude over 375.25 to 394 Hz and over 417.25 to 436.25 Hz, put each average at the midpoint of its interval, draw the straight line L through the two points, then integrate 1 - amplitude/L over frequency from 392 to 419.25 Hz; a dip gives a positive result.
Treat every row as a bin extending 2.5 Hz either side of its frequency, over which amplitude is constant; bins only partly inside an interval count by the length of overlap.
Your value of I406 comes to -1.5 Hz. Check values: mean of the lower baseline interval 9.93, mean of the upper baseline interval 6.8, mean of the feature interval 8.87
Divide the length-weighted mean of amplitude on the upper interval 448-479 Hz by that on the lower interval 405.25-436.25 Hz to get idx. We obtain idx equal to 1.3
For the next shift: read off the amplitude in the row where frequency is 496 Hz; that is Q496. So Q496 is 9.485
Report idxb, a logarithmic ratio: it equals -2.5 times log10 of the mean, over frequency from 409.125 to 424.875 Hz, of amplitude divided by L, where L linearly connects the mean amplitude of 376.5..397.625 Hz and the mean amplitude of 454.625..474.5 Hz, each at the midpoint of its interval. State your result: 0.428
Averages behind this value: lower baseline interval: 9.82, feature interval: 6.54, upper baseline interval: 9.51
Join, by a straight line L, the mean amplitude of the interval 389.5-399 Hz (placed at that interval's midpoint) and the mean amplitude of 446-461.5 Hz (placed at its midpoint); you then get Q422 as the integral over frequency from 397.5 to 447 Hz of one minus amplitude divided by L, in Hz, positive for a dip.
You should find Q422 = 8.2 Hz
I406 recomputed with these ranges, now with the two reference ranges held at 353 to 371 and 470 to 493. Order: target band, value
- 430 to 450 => 4.0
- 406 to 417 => 1.8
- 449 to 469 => 1.2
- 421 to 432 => 3.4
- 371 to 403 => -0.4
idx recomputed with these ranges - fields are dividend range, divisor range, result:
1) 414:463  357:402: 0.77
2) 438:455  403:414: 0.86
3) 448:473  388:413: 0.95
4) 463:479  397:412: 1.00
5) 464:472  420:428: 1.61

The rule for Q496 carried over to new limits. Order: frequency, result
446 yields 7.888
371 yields 10.32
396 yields 9.605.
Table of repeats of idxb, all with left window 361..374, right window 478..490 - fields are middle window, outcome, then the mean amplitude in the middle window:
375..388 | 0.02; 9.93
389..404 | 0.02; 9.86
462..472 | 0.05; 9.45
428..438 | 0.23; 8.05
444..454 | 0.21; 8.19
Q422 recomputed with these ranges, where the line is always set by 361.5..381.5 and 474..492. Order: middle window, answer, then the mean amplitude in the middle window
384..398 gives 0.60 Hz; 9.73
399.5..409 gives 0.11 Hz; 9.98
